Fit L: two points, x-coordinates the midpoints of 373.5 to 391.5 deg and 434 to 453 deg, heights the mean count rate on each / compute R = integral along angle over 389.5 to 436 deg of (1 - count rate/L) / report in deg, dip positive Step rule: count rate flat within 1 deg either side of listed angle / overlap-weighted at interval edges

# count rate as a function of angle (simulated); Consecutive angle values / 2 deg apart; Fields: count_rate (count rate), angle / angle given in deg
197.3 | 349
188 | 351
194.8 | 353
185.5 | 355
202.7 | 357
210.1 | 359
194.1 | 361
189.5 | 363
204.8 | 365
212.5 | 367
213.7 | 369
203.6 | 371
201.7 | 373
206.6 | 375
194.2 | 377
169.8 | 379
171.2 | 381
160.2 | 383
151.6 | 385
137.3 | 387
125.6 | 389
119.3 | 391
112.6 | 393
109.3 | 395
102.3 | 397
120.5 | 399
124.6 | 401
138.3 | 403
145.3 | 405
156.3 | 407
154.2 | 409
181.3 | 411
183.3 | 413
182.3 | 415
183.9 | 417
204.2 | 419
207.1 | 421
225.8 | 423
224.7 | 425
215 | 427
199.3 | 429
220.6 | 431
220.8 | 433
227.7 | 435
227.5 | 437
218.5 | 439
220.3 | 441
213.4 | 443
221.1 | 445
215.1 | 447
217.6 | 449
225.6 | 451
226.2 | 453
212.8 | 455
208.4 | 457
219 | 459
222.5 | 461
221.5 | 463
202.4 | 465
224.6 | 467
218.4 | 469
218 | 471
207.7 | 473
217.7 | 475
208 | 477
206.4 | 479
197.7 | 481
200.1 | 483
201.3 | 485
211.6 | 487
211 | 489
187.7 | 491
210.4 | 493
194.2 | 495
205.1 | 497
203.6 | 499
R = 5.25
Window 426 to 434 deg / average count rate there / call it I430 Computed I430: 214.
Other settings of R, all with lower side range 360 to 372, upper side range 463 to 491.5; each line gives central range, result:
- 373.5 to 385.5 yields 1.53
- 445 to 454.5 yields -0.61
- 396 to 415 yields 5.38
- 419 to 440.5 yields -1.22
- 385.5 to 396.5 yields 4.47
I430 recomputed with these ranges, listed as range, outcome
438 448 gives 218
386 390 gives 131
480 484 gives 199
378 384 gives 167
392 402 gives 114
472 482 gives 208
